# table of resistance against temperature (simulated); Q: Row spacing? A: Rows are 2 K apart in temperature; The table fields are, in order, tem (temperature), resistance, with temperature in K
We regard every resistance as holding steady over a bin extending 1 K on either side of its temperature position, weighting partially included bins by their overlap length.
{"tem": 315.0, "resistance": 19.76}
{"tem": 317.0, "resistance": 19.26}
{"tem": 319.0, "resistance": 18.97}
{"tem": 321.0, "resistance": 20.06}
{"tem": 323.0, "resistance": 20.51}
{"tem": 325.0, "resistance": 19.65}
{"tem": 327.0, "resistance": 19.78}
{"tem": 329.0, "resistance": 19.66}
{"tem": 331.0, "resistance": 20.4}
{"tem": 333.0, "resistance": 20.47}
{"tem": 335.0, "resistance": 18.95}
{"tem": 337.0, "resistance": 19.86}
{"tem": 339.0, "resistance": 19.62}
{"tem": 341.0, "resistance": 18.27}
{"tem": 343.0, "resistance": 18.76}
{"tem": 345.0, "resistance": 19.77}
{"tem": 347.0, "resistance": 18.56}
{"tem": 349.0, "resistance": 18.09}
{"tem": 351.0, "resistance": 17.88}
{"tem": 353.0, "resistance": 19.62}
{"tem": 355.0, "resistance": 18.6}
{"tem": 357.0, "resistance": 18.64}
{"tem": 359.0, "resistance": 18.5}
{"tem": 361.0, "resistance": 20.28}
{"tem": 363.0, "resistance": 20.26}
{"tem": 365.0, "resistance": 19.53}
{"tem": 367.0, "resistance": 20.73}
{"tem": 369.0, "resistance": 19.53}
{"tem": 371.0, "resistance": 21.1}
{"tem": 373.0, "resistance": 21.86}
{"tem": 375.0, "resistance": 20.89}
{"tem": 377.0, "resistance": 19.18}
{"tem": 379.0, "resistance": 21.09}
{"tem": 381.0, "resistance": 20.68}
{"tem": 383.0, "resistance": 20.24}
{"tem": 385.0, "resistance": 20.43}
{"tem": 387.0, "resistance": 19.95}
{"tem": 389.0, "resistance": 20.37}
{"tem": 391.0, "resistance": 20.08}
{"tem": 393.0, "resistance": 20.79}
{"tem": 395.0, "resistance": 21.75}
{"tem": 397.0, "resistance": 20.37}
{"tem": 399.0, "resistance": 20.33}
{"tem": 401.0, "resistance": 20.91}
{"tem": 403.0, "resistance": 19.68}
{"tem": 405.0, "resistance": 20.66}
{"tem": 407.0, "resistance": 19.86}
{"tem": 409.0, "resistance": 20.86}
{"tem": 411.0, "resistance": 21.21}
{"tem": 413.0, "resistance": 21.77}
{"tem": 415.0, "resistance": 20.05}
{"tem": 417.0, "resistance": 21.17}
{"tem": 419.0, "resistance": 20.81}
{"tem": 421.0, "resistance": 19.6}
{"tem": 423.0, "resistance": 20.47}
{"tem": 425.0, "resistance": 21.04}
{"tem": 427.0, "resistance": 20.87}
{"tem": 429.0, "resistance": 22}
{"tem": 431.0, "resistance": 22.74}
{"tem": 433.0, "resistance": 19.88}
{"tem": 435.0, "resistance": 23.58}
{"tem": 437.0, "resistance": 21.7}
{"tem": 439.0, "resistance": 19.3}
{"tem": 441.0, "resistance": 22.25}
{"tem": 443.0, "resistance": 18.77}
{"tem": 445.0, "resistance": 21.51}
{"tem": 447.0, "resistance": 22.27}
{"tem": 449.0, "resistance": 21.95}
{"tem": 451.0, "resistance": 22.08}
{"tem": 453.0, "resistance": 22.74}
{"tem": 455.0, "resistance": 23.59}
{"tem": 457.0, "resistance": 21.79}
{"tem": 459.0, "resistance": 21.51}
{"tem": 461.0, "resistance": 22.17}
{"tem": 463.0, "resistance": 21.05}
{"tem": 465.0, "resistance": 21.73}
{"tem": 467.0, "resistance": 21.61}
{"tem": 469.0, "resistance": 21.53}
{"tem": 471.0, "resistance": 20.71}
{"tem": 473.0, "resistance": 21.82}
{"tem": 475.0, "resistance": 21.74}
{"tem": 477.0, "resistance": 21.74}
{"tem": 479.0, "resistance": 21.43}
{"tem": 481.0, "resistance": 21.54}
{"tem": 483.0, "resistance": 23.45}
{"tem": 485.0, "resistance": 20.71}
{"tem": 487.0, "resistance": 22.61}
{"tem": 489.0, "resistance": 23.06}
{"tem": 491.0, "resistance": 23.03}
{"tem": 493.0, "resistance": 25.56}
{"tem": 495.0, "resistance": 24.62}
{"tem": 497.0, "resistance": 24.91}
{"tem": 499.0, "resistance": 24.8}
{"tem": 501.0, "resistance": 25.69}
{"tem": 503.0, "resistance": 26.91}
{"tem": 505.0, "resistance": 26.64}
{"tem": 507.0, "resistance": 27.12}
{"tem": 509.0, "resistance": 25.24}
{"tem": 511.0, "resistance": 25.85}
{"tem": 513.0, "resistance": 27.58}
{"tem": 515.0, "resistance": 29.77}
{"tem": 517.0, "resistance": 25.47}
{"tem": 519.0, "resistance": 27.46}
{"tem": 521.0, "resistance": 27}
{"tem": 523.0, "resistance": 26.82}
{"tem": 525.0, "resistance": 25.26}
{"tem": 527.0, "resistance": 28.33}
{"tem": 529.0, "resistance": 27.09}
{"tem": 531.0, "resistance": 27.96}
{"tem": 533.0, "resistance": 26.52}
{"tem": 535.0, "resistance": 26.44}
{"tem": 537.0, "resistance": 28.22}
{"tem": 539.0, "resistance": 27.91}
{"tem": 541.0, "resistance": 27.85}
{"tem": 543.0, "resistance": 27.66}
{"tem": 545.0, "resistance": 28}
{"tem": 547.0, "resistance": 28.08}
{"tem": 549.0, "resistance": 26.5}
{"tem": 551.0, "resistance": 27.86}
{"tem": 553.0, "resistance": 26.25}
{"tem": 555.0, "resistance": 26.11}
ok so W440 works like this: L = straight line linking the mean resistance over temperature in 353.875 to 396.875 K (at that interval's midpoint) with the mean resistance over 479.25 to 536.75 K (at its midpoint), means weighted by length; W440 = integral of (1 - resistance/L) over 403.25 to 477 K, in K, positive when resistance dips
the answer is 4.83 K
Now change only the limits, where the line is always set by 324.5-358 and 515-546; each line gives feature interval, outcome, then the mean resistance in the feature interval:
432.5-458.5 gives 2.2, 21.7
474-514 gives 2.4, 24.2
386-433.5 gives 3.0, 20.7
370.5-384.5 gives 0.0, 20.7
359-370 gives 0.1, 19.9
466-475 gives 1.2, 21.5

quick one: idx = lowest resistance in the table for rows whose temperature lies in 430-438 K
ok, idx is 19.88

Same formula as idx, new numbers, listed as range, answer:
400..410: 19.68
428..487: 18.77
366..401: 19.18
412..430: 19.6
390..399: 20.08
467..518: 20.71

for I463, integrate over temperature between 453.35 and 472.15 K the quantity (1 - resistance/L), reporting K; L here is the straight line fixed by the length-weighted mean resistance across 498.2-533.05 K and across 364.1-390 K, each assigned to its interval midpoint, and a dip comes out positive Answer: 1.98 K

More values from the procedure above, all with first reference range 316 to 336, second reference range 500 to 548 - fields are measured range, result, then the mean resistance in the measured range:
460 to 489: 4.05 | 21.7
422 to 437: 1.33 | 21.5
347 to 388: 2.88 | 19.8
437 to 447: 1.38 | 20.8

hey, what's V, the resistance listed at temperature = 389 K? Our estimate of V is 20.37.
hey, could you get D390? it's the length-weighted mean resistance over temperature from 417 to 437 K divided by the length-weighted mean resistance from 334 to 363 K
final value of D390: 1.12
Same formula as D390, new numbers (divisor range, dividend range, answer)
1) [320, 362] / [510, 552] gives 1.41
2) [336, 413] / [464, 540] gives 1.25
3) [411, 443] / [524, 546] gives 1.30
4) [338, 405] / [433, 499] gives 1.11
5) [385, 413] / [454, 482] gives 1.06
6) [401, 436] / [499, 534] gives 1.28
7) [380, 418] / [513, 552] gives 1.33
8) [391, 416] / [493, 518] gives 1.27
